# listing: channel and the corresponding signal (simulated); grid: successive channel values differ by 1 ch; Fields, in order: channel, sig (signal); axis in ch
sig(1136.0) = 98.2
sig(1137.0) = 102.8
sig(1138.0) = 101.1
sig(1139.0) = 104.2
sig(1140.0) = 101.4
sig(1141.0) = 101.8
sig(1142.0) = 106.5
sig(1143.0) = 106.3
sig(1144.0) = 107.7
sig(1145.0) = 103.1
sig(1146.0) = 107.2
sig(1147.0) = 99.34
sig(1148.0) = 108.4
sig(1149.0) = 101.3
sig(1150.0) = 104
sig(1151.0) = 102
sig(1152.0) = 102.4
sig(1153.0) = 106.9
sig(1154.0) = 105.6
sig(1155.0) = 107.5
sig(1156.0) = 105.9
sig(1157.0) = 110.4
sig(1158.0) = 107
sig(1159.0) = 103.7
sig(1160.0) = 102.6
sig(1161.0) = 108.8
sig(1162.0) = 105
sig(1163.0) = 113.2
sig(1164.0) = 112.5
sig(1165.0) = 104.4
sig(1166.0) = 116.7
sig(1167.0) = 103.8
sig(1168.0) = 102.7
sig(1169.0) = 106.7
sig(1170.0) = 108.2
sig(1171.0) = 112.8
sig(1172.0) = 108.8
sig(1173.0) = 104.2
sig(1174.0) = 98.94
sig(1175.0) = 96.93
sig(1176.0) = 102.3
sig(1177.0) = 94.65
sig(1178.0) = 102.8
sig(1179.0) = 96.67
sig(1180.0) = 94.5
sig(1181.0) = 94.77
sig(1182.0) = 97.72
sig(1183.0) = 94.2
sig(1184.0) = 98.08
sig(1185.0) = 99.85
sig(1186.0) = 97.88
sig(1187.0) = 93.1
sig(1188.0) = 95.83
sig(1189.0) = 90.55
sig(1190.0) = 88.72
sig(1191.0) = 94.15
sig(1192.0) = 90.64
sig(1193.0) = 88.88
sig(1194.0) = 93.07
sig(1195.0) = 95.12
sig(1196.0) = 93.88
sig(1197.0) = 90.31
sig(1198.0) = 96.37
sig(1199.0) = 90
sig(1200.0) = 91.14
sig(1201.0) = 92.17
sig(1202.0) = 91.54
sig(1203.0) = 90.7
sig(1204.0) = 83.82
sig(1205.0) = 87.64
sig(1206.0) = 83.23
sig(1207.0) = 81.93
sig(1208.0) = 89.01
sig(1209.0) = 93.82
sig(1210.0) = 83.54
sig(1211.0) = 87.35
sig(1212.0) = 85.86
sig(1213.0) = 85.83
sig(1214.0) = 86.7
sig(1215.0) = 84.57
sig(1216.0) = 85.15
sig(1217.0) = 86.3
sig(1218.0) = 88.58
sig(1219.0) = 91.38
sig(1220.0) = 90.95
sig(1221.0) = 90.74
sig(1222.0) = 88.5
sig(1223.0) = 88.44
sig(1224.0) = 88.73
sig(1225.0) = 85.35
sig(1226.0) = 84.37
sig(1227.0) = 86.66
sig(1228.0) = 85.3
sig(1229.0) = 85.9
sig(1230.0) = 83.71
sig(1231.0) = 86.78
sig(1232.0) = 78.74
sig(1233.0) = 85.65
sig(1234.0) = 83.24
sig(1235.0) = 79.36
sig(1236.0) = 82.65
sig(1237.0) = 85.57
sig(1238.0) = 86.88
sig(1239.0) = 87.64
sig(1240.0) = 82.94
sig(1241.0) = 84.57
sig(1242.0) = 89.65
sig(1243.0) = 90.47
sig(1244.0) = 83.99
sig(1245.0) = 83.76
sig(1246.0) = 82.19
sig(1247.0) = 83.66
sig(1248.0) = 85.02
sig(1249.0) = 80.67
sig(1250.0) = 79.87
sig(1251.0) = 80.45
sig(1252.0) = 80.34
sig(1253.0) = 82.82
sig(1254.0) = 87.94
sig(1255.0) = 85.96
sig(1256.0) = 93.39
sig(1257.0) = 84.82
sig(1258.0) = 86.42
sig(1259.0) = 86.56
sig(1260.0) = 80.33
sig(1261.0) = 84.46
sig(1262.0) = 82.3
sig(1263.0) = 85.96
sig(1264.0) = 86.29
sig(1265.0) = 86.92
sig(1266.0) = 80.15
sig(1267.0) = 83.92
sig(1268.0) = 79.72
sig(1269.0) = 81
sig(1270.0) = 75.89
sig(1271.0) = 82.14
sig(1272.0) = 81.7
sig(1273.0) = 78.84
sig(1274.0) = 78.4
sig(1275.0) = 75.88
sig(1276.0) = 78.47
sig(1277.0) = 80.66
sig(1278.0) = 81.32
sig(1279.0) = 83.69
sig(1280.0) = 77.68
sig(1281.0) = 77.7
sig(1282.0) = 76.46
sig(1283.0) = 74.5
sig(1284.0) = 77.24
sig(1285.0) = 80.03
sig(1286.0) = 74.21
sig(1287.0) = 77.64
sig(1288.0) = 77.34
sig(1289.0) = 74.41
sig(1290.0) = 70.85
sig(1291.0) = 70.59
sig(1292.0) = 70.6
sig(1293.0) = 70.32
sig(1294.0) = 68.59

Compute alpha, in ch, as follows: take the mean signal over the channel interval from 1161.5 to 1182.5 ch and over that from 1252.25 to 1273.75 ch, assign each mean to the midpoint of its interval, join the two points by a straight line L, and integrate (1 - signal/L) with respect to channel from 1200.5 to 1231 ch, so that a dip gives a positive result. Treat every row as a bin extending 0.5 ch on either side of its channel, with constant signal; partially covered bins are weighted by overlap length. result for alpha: 2.2 ch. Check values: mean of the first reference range 104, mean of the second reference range 83.6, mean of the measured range 87.3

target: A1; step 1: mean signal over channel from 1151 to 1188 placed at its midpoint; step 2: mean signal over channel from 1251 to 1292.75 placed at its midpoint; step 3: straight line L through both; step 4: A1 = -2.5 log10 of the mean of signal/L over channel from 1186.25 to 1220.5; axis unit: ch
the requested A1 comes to 0.07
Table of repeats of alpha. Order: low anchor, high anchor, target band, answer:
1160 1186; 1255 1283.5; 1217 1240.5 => 1.22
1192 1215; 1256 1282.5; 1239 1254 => 0.07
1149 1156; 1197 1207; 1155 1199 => -1.49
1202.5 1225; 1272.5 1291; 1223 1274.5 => -1.13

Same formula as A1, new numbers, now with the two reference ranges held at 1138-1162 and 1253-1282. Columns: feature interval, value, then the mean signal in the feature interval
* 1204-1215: 0.09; 86.3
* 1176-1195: 0.03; 95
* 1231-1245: 0.04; 84.8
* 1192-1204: 0.05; 91.7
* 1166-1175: -0.05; 106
